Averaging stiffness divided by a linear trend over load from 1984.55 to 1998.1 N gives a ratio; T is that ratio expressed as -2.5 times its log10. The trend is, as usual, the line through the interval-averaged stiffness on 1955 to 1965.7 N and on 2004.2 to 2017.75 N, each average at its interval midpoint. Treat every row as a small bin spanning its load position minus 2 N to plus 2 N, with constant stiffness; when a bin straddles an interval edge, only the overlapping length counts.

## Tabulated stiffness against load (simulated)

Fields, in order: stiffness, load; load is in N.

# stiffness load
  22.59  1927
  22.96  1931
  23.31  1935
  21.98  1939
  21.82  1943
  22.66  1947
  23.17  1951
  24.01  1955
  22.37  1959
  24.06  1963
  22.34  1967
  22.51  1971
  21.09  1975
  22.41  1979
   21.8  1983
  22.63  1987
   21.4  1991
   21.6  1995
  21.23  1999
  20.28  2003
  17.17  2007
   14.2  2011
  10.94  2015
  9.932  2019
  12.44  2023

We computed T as -0.23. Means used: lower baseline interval 23.3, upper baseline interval 14.2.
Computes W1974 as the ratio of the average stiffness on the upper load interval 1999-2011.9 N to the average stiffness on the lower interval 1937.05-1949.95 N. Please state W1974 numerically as 0.81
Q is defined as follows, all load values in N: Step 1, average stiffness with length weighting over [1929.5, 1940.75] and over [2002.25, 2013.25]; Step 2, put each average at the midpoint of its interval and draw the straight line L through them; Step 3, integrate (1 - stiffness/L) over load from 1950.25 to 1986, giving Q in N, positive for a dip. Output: -4.7 N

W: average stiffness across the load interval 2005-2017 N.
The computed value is 14.1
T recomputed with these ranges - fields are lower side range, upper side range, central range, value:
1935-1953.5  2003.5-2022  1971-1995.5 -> -0.25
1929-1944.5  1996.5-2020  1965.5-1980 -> -0.15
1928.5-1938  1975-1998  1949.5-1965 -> -0.04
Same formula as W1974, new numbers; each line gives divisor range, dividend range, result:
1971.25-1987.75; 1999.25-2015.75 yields 0.75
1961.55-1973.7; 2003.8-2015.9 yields 0.66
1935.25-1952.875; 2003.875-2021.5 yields 0.60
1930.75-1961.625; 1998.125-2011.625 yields 0.81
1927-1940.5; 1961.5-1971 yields 1.01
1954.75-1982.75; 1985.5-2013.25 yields 0.87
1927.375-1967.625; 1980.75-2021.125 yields 0.79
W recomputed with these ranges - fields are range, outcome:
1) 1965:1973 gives 22.4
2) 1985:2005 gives 21.4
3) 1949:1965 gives 23.4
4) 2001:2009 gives 18.7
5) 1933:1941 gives 22.6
